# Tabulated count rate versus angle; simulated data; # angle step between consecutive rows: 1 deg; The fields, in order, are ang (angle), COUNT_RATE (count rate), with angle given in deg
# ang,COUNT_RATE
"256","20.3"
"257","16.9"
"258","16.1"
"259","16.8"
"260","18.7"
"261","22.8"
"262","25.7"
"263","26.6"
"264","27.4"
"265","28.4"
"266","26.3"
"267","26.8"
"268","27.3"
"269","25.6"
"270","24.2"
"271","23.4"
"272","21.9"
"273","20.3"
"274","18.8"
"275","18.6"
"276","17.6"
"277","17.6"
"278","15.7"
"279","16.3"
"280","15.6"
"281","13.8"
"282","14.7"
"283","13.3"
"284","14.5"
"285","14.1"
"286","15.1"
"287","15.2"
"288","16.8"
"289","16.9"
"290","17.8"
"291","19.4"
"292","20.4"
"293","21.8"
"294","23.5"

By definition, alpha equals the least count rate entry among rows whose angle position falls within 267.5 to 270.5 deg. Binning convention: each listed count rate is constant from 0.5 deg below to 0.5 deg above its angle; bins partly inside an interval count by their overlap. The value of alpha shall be 24.2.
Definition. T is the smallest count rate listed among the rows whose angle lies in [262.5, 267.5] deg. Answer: 26.3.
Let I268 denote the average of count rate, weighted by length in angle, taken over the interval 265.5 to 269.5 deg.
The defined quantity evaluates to 26.5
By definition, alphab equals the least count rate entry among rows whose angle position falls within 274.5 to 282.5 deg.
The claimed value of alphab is 13.8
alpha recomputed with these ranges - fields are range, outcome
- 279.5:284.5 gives 13.3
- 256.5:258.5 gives 16.1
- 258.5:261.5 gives 16.8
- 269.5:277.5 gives 17.6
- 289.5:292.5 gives 17.8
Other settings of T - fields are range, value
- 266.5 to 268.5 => 26.8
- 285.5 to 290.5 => 15.1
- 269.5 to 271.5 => 23.4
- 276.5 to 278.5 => 15.7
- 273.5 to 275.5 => 18.6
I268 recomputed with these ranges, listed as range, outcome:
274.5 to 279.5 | 17.2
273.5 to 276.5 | 18.3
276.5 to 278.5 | 16.6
